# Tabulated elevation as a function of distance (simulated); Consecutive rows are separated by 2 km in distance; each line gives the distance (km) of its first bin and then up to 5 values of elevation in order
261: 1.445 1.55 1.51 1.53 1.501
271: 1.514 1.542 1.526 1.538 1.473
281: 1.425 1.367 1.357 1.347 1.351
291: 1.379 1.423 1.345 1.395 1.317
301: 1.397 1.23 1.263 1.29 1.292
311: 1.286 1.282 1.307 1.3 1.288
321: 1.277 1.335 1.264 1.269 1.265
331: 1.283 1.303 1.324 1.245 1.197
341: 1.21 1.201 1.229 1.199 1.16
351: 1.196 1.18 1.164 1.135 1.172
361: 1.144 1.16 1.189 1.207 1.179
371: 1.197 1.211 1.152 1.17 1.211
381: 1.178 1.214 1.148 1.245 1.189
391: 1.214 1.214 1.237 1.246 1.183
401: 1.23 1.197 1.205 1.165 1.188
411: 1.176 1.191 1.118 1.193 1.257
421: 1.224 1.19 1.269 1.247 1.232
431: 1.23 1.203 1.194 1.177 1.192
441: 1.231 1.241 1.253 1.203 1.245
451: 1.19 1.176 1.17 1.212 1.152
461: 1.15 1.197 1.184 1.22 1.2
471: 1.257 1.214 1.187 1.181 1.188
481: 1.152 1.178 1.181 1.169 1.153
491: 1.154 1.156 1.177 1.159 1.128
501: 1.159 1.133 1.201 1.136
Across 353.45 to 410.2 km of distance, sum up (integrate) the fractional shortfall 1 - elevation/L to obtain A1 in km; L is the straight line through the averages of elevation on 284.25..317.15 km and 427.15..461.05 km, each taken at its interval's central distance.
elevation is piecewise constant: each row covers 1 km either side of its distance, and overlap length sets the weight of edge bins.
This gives 3.05 km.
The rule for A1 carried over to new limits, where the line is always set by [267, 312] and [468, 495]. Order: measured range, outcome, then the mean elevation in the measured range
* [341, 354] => 1.3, 1.2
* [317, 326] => 0.4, 1.29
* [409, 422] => 0.6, 1.19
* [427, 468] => 0.5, 1.2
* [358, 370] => 1.2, 1.18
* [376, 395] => 1.3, 1.2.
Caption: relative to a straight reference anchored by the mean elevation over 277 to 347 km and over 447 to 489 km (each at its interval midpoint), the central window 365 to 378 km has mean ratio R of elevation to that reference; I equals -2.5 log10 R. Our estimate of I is 0.07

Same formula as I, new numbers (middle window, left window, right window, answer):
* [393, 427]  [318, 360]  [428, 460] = 0.01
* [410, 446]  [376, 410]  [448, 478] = -0.01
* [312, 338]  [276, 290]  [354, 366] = -0.01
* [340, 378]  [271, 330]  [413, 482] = 0.10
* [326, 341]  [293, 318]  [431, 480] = 0.02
